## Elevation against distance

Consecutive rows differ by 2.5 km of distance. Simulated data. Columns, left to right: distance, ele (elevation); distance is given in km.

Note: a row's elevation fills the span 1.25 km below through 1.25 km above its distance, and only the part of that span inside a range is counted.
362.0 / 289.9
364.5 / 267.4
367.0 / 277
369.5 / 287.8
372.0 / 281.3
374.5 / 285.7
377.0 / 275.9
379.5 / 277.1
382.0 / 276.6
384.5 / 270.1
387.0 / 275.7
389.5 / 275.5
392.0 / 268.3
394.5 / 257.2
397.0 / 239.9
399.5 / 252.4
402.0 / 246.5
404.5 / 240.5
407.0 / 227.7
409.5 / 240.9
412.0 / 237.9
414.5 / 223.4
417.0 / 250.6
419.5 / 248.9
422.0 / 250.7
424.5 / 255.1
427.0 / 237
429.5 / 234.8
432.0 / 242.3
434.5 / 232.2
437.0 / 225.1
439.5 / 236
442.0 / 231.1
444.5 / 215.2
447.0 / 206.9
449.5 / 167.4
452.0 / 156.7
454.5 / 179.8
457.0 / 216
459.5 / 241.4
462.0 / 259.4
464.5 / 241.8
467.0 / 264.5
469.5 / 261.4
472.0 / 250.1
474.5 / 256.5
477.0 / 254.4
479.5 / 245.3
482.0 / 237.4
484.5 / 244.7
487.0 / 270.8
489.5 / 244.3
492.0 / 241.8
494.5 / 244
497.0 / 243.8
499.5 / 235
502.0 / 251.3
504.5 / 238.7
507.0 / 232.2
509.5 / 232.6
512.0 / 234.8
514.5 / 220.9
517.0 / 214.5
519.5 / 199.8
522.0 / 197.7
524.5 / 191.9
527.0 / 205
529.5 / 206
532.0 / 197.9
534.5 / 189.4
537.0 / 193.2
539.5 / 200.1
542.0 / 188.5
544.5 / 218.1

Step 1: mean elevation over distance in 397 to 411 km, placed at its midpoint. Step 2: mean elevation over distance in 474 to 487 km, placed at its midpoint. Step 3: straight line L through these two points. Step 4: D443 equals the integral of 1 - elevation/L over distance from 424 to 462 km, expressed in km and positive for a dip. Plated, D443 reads 4.1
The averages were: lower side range 241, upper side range 249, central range 219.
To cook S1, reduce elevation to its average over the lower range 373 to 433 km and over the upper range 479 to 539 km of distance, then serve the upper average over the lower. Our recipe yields 0.89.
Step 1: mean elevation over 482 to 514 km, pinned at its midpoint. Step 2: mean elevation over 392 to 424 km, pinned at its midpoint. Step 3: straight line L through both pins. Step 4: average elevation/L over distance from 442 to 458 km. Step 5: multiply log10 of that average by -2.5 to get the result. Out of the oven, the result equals 0.25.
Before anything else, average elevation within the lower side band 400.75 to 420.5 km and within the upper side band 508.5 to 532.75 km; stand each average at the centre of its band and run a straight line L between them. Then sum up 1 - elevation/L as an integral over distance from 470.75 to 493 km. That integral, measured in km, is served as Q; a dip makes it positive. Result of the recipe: -2.9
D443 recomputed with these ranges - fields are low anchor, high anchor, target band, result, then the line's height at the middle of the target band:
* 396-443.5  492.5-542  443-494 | -1.1 km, 228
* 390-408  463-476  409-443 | 1.7 km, 251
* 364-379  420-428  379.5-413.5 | 1.2 km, 265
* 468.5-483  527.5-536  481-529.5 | -1.4 km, 223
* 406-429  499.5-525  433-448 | 0.8 km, 237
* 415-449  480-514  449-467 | 1.7 km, 237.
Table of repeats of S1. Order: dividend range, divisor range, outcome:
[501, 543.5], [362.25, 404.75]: 0.79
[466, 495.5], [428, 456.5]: 1.19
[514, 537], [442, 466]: 0.95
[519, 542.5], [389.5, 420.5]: 0.80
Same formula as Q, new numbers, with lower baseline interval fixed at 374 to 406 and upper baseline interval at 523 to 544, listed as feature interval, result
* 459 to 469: -1.0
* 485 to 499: -2.0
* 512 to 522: -0.4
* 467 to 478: -1.5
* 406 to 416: 0.8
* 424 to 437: 0.4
